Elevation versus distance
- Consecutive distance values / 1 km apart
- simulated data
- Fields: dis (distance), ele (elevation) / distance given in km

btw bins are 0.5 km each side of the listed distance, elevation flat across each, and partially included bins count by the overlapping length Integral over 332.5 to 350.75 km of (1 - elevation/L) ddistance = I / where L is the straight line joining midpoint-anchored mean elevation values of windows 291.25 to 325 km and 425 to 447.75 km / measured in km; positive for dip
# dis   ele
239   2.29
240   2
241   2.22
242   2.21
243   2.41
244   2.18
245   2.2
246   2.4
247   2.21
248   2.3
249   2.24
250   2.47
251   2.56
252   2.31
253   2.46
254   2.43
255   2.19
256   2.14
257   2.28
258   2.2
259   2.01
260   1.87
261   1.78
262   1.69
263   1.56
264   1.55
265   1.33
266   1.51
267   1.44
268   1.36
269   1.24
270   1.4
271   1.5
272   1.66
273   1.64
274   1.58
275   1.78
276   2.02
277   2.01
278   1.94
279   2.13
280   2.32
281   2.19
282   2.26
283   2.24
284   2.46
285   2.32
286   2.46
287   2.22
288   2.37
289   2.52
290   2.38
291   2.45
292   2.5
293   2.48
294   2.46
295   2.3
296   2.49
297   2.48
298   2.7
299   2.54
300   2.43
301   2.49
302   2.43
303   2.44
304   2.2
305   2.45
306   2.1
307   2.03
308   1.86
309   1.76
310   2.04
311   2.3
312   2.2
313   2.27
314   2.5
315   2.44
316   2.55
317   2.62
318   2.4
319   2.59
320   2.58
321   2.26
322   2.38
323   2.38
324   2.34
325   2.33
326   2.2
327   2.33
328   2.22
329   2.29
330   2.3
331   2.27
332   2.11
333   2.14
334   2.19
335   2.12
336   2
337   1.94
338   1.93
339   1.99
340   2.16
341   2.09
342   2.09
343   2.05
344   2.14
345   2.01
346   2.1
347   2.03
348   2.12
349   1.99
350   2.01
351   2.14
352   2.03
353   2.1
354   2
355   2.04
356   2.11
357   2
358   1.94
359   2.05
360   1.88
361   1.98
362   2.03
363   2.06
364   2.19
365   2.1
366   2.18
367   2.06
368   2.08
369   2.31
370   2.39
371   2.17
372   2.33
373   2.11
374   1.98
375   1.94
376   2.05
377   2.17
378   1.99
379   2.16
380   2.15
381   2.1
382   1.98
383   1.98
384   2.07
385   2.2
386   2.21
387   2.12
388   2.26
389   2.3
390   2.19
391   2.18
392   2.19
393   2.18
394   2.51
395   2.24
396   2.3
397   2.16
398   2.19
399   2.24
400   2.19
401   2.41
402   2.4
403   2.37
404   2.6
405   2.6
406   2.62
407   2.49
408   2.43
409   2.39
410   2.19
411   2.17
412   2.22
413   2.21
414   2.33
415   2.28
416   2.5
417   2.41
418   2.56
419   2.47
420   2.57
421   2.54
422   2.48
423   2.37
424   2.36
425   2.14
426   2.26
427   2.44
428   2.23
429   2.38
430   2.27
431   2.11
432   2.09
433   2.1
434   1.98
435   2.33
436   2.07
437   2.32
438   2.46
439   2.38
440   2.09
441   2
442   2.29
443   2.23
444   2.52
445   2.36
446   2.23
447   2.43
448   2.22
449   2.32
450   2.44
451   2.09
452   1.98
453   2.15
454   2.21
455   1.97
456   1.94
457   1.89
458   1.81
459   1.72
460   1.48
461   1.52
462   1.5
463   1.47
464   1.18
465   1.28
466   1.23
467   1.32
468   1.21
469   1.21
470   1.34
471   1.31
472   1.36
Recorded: 2.1 km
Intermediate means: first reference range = 2.36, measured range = 2.06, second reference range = 2.25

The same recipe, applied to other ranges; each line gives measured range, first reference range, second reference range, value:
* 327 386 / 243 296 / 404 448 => 3.2 km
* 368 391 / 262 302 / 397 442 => 1.1 km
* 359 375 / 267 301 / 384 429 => 1.1 km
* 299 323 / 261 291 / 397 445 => -3.8 km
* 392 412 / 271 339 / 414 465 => -1.5 km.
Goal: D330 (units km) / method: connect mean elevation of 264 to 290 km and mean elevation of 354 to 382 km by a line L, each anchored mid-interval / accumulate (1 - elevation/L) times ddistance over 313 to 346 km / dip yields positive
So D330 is -3.77 km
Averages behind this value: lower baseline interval 1.92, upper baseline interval 2.09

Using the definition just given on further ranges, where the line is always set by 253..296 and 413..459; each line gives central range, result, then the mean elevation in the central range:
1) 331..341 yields 0.14 km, 2.08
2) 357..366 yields 0.45 km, 2.04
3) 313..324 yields -1.99 km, 2.45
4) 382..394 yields 0.02 km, 2.18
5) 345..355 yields 0.33 km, 2.05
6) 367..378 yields 0.09 km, 2.14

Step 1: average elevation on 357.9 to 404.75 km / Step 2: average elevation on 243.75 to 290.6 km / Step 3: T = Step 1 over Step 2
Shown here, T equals 1.1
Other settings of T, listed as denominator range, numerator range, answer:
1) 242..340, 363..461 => 1.02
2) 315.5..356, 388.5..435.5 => 1.06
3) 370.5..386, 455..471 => 0.71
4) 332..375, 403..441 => 1.12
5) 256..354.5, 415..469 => 0.98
